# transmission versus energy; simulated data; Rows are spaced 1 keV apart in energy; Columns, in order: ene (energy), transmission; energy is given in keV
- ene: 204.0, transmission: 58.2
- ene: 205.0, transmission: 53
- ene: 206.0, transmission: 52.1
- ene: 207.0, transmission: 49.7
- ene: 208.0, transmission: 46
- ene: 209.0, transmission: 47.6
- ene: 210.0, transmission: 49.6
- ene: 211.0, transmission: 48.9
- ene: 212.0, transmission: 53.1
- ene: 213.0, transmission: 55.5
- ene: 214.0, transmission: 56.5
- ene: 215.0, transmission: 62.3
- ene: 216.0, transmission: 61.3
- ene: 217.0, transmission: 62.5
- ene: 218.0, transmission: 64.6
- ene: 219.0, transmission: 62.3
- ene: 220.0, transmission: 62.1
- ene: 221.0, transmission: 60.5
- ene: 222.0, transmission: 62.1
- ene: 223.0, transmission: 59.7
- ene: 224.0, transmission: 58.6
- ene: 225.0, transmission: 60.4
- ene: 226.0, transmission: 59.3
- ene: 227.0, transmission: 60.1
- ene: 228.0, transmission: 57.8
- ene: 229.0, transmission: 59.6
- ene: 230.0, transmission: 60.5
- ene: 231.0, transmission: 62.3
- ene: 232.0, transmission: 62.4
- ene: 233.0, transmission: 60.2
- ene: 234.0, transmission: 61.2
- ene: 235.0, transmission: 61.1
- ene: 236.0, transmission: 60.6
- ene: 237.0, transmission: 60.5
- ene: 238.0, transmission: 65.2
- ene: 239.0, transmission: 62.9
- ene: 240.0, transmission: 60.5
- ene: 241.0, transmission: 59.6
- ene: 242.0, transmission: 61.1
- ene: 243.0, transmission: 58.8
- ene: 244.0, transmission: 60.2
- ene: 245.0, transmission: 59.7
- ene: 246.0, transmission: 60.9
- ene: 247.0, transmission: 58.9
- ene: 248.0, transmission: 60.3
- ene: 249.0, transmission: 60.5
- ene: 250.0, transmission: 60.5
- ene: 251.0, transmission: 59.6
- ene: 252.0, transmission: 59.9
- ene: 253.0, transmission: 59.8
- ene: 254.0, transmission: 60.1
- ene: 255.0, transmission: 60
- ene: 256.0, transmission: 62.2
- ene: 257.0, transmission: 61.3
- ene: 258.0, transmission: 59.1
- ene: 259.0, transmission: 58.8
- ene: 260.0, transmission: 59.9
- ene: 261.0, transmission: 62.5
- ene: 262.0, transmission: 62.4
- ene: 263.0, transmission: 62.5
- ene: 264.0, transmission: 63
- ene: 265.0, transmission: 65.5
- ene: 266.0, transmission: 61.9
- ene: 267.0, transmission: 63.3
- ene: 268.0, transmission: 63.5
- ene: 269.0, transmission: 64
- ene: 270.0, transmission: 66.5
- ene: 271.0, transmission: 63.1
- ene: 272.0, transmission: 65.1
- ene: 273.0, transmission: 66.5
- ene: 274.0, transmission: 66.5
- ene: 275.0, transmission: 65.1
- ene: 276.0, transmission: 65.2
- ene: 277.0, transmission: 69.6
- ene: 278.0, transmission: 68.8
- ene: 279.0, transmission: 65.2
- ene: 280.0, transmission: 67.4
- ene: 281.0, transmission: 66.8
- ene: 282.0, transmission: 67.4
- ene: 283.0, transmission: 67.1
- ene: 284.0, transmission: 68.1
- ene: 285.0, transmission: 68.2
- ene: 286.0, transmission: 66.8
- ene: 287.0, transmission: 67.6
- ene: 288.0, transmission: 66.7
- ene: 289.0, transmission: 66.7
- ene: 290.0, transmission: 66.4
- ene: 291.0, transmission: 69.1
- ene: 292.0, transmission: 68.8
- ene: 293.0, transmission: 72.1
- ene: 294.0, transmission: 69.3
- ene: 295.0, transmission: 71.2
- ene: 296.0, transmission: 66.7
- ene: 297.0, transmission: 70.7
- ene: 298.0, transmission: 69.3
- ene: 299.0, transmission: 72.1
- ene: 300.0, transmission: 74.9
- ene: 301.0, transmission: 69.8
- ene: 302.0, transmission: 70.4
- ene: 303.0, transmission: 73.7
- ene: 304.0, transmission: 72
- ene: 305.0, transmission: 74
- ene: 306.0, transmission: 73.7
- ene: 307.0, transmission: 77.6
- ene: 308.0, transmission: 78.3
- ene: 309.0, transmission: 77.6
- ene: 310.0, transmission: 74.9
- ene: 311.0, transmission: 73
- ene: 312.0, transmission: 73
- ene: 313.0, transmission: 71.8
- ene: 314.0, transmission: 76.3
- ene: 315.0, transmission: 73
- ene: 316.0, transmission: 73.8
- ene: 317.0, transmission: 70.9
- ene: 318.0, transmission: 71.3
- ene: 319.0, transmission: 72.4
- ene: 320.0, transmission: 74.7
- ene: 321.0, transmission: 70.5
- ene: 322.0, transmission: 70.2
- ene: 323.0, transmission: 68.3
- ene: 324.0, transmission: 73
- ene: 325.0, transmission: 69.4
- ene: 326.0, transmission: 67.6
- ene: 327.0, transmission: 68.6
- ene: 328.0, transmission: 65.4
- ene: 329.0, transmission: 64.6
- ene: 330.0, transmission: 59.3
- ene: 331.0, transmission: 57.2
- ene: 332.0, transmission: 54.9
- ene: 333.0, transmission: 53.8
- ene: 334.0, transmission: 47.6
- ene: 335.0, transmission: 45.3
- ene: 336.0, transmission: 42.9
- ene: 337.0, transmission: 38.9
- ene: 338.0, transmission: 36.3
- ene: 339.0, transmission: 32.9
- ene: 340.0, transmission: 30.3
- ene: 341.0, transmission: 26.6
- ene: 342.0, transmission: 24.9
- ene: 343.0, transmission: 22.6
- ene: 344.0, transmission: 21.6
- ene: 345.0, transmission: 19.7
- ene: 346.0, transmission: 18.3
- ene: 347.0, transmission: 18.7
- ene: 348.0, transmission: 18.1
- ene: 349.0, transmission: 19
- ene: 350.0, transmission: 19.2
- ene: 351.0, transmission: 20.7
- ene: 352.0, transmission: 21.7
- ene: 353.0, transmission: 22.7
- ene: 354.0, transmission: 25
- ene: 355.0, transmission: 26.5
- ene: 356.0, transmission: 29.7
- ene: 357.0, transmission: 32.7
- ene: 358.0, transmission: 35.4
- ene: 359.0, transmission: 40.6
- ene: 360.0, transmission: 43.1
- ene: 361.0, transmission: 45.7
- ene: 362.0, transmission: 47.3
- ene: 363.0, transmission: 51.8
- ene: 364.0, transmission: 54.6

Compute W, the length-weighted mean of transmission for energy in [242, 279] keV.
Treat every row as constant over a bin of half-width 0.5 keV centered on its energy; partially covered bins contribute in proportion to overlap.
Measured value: 62.4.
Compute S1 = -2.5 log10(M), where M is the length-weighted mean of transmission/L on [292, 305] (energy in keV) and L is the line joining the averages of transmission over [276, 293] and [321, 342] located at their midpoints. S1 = -0.12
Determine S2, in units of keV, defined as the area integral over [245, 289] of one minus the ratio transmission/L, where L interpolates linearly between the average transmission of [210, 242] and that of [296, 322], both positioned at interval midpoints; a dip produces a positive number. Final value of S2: 1.8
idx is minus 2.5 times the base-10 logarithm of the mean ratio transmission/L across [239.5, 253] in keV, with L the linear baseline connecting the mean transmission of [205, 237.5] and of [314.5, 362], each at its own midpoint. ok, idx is -0.09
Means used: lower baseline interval 58.1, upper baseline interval 44.8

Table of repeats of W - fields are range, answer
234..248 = 60.8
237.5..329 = 66.9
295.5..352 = 56.3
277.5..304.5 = 69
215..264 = 60.8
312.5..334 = 67.5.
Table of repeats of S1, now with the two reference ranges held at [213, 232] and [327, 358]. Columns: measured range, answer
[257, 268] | -0.19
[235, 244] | -0.08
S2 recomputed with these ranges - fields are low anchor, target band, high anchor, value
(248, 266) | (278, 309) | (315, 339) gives -4.5 keV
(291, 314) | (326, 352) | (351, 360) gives 4.3 keV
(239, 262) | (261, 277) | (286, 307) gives 0.0 keV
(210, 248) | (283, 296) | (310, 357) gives -3.7 keV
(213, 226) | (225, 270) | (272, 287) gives 1.9 keV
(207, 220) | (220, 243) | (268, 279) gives -0.7 keV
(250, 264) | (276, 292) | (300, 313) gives 0.1 keV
